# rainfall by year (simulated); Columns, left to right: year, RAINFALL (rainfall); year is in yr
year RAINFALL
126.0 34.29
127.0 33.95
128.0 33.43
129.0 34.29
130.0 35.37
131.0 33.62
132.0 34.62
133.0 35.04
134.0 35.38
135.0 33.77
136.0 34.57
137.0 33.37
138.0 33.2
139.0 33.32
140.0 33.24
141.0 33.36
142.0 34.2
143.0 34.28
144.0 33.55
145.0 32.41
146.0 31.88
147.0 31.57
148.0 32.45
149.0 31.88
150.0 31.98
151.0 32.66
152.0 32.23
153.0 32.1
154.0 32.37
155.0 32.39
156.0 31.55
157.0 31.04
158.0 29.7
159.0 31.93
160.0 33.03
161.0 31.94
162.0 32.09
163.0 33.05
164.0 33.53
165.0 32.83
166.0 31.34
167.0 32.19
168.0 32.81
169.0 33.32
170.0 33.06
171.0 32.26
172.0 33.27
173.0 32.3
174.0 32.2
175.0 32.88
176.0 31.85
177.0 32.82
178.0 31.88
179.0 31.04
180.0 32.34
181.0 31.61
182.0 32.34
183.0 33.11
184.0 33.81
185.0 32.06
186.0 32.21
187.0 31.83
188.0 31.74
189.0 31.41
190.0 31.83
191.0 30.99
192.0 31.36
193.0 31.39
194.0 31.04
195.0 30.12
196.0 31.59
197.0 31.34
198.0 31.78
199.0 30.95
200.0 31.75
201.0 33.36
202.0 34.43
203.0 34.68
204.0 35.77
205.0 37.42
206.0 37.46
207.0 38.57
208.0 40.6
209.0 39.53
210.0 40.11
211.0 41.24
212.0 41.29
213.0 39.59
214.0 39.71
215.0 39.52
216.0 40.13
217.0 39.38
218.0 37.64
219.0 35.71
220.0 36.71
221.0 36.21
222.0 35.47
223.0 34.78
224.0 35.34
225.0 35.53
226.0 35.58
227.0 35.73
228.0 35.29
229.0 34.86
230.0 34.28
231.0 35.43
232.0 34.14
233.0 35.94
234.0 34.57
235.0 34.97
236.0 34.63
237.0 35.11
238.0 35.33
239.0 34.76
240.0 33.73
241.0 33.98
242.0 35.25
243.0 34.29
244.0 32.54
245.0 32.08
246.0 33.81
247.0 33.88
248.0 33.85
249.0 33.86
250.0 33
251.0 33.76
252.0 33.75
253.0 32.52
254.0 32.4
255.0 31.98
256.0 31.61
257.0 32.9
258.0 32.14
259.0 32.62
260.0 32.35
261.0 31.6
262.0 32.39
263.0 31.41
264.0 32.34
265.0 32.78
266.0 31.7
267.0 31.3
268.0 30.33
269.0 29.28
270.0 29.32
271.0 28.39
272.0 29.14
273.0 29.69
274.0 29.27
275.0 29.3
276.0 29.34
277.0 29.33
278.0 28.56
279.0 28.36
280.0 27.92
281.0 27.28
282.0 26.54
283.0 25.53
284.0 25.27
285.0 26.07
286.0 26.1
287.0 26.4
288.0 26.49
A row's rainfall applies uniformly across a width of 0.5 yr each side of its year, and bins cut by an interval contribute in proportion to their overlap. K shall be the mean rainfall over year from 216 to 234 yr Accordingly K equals 35.9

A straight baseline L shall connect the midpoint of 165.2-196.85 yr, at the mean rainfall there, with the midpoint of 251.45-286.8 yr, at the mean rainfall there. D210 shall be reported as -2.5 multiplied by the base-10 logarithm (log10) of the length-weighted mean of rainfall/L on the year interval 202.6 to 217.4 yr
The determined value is -0.24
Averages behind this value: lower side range 32.1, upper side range 30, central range 39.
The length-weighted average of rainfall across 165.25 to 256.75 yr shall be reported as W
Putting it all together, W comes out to 34.2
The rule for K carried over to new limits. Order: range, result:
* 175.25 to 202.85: 32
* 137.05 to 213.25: 33.2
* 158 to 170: 32.5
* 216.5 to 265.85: 34.2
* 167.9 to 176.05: 32.7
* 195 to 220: 36.7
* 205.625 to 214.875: 39.8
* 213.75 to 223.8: 37.4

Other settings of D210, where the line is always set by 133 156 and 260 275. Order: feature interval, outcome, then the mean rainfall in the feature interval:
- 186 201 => 0.021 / 31.5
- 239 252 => -0.089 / 33.7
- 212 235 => -0.160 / 36.5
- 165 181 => 0.004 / 32.4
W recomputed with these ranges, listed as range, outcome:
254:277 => 31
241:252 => 33.7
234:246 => 34.2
